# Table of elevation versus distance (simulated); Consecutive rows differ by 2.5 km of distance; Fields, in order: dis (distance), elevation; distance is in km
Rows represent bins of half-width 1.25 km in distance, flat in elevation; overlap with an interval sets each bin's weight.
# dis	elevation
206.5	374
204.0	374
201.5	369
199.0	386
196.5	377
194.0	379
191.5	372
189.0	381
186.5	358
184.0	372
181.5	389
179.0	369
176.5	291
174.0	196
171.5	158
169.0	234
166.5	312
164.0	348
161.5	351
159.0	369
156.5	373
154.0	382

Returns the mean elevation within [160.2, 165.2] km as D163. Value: 350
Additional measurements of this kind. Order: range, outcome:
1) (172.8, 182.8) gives 312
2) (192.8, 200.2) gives 381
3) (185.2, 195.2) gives 372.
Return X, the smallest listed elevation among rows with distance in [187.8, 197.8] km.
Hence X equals 372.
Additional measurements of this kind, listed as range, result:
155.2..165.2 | 348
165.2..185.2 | 158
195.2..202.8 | 369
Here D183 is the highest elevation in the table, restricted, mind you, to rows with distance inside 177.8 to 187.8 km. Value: 389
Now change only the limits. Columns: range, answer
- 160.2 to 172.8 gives 351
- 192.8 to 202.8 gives 386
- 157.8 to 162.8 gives 369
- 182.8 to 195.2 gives 381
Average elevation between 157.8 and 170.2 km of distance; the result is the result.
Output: 323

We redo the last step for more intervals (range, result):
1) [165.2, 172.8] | 235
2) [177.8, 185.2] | 377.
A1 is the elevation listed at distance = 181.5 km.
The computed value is 389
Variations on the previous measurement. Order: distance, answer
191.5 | 372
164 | 348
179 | 369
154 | 382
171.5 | 158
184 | 372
